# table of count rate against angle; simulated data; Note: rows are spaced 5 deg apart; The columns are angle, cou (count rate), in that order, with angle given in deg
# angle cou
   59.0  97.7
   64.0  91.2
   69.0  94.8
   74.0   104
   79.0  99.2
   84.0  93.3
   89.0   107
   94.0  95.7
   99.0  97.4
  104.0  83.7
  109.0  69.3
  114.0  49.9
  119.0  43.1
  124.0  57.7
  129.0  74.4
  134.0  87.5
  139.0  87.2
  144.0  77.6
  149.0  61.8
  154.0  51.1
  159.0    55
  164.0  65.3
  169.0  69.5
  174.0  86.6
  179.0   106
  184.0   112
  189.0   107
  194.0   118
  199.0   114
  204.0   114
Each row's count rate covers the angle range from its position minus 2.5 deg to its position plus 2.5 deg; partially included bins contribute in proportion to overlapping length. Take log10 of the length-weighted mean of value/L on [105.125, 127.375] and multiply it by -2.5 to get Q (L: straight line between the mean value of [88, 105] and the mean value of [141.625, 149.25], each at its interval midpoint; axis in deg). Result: 0.44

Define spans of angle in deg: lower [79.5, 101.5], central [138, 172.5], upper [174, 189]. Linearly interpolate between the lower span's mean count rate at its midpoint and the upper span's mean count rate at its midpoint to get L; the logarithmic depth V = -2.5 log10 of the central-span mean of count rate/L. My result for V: 0.476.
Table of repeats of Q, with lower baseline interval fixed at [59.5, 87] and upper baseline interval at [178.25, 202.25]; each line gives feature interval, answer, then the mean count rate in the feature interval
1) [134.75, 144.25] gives 0.24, 84.5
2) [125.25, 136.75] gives 0.31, 78.6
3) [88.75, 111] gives 0.12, 89.4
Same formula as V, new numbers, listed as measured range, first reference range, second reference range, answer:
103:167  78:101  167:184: 0.392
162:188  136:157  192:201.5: 0.086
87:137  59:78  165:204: 0.276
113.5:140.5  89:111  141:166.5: 0.117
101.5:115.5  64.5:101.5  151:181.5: 0.296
